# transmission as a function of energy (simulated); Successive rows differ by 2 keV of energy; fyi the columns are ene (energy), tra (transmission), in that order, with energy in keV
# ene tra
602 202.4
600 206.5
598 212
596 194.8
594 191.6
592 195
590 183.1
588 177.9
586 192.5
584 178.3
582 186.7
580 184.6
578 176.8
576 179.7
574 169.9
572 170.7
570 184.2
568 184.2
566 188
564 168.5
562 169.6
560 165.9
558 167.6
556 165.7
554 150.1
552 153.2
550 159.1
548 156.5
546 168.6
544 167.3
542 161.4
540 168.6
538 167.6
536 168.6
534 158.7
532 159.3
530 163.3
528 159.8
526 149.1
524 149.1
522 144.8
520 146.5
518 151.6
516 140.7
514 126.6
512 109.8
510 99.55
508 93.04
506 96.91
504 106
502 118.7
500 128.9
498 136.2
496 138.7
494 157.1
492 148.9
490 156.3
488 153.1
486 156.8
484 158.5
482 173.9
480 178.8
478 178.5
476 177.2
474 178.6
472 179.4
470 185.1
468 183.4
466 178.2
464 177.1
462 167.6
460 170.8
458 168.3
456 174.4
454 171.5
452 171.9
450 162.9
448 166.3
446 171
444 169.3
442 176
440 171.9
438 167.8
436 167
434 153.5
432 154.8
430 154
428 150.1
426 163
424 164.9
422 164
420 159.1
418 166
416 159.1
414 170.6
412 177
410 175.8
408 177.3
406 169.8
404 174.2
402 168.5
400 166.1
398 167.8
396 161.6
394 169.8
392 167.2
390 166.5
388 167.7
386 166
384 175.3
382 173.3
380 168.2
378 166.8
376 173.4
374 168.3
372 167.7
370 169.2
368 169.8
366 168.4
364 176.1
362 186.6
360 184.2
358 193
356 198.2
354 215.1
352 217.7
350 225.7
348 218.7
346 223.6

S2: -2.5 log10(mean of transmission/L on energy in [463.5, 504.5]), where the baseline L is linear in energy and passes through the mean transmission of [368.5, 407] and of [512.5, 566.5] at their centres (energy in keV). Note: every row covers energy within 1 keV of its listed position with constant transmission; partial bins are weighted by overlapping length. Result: 0.02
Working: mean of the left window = 169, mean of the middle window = 160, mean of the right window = 158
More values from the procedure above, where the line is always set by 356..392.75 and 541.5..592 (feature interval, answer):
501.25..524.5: 0.370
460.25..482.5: -0.029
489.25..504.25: 0.250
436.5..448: 0.017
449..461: 0.020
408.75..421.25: 0.033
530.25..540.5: 0.056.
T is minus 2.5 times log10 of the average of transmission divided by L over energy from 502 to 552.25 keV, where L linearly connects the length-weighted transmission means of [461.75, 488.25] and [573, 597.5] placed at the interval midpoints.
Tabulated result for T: 0.235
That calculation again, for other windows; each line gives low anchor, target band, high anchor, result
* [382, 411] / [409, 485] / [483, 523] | -0.12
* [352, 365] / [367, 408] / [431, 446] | 0.09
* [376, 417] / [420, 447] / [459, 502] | 0.02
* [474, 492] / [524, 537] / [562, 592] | 0.09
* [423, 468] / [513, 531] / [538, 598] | 0.16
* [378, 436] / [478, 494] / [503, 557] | -0.06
